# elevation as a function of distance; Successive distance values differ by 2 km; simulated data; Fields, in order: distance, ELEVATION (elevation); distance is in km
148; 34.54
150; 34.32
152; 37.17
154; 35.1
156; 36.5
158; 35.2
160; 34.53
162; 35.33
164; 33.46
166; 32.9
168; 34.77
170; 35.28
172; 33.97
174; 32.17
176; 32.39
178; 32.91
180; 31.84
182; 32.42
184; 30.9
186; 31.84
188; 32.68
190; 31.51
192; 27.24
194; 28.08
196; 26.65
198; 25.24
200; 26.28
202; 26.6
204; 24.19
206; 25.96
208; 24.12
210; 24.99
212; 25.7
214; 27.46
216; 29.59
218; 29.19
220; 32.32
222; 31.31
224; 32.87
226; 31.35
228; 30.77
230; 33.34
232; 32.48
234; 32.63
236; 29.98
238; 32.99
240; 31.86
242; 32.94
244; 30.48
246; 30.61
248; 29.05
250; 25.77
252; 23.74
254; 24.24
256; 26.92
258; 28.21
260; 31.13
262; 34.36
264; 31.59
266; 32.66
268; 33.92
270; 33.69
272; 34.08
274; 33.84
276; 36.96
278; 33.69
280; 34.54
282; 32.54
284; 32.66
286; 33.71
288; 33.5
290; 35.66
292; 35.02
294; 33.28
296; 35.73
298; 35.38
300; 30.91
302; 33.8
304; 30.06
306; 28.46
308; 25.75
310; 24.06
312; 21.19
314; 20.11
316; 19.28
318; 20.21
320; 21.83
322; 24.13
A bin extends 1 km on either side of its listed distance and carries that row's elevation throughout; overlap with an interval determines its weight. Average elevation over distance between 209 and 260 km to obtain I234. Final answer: 29.7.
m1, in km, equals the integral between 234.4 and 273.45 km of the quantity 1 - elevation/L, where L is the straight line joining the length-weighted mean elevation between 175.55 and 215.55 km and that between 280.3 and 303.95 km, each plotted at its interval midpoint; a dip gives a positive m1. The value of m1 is 1.4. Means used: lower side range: 28.4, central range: 30.5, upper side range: 33.7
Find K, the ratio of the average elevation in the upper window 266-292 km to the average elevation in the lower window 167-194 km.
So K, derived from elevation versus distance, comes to 1.06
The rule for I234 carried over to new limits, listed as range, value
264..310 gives 32.9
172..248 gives 29.9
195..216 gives 25.9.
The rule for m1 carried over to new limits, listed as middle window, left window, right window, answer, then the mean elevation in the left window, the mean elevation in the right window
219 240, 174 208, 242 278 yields -1.4 km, 29.1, 30.8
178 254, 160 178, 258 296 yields 9.8 km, 33.8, 33.6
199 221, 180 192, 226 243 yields 3.3 km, 31.5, 32.1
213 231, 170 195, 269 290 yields 0.9 km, 31.6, 34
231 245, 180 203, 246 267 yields -1.4 km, 29.2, 28.9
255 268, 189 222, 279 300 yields 0.3 km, 27.3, 34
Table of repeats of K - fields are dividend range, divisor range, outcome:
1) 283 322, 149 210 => 0.92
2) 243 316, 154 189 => 0.92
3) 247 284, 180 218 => 1.11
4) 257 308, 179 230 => 1.14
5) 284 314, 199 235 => 1.07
